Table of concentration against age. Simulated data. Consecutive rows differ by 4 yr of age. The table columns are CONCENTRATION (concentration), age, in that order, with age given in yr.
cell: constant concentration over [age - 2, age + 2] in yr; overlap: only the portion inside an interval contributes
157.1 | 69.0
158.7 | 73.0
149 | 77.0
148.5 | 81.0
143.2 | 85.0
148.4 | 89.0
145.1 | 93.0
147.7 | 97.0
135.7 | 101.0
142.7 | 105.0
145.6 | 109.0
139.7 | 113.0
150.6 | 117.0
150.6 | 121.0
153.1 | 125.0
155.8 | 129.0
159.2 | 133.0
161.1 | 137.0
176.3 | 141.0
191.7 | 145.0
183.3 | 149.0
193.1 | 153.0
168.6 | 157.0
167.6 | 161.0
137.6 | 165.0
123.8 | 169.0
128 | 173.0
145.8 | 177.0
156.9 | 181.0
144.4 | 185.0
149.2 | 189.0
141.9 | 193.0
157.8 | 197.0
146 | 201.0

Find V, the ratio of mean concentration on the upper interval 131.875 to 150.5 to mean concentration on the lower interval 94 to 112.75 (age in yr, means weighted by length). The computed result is 1.22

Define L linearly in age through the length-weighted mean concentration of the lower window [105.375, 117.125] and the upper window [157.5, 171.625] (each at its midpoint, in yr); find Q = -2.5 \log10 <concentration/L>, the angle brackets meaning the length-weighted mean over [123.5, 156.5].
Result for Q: -0.19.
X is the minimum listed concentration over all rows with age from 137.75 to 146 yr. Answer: 176.3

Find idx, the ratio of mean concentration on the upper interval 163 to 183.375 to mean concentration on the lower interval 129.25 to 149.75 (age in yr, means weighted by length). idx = 0.80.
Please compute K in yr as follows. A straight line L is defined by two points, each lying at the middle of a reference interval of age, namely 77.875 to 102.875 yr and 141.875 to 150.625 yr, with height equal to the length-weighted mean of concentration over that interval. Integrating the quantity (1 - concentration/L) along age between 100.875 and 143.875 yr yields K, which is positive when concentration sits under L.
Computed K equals 3.9 yr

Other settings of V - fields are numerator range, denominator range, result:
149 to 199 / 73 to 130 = 1.04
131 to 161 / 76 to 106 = 1.21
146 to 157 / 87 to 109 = 1.28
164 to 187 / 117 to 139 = 0.90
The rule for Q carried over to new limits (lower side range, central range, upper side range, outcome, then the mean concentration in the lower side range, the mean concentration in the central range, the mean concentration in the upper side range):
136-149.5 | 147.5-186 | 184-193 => 0.05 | 179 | 155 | 146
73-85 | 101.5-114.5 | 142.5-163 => 0.14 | 149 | 142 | 181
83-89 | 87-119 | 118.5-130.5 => 0.03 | 145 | 144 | 153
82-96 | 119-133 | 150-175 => -0.03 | 146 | 154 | 154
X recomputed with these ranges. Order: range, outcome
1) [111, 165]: 137.6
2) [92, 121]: 135.7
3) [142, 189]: 123.8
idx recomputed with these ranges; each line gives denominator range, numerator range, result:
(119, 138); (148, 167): 1.09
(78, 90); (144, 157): 1.27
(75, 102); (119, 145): 1.11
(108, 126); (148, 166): 1.16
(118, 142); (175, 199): 0.94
